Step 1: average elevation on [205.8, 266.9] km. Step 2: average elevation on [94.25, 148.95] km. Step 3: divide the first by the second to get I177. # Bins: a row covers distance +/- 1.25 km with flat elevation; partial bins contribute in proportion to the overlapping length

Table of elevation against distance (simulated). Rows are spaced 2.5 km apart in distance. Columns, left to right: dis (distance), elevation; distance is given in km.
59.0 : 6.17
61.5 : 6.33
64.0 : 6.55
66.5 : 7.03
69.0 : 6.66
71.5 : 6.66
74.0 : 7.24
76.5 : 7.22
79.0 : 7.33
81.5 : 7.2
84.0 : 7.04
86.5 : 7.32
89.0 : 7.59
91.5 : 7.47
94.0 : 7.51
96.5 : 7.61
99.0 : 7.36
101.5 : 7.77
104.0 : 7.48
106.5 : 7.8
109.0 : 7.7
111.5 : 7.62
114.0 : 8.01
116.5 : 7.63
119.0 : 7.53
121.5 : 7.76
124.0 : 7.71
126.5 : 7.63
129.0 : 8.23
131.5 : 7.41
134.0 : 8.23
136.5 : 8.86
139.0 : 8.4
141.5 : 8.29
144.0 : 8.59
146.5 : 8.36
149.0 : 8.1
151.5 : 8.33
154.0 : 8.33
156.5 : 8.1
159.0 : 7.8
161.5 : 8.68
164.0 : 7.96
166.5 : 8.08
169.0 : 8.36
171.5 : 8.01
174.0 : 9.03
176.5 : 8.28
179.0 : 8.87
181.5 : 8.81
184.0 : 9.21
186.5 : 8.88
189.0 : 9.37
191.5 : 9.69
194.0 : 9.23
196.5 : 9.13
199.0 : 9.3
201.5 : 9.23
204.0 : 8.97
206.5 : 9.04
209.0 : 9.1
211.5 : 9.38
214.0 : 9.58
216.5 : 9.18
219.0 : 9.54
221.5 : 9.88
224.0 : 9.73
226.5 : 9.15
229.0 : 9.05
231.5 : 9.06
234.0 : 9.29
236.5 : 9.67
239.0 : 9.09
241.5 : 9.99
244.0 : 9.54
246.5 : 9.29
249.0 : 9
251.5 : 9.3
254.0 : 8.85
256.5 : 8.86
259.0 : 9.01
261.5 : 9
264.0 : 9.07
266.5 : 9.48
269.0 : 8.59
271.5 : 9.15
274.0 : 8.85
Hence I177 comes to 1.2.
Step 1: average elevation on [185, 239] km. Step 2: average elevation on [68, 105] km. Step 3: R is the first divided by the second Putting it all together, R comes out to 1.27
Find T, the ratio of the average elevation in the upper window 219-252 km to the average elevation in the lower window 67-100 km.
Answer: 1.3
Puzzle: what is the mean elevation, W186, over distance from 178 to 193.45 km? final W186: 9.15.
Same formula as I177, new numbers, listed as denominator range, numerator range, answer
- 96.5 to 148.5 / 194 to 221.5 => 1.17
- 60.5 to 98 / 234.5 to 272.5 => 1.29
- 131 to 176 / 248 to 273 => 1.09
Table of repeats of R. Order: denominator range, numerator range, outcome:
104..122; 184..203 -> 1.20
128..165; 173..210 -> 1.10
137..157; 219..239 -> 1.13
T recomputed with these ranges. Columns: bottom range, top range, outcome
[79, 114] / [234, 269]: 1.23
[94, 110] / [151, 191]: 1.12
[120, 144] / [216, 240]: 1.16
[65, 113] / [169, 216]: 1.23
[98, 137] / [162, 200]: 1.13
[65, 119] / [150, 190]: 1.15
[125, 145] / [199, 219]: 1.13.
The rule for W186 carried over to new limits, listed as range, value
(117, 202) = 8.45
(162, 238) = 9.06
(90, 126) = 7.64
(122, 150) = 8.15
